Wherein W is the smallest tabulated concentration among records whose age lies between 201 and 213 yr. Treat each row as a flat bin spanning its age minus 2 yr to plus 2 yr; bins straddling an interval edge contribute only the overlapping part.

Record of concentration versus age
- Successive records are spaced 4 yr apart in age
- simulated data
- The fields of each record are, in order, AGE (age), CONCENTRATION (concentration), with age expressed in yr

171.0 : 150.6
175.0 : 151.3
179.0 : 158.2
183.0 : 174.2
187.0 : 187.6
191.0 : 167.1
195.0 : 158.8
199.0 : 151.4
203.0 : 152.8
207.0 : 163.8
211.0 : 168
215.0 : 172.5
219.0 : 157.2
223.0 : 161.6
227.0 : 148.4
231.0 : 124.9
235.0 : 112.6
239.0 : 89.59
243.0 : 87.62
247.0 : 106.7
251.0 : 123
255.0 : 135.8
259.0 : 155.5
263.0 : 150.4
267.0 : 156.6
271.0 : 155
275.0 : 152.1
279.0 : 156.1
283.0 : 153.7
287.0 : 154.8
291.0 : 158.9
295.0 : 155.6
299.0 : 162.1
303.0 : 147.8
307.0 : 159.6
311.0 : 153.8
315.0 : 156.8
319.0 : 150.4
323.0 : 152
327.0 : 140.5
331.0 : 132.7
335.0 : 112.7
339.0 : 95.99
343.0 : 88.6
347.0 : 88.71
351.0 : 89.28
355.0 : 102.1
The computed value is 152.8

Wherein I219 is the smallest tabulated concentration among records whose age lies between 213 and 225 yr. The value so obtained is 157.2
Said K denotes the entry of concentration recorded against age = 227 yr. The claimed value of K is 148.4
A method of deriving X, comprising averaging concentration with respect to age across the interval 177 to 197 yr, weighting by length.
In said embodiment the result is 169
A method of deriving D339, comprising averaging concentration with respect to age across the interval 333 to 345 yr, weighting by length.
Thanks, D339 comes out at 99.1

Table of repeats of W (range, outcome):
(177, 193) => 158.2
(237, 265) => 87.62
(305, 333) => 132.7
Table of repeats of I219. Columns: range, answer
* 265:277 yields 152.1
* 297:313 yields 147.8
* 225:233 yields 124.9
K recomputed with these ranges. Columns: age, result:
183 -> 174.2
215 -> 172.5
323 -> 152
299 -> 162.1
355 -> 102.1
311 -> 153.8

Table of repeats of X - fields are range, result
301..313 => 154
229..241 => 109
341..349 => 88.7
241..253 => 106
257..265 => 153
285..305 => 156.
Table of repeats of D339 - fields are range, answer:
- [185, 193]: 177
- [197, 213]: 159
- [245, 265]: 134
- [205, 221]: 165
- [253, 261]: 146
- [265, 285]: 155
